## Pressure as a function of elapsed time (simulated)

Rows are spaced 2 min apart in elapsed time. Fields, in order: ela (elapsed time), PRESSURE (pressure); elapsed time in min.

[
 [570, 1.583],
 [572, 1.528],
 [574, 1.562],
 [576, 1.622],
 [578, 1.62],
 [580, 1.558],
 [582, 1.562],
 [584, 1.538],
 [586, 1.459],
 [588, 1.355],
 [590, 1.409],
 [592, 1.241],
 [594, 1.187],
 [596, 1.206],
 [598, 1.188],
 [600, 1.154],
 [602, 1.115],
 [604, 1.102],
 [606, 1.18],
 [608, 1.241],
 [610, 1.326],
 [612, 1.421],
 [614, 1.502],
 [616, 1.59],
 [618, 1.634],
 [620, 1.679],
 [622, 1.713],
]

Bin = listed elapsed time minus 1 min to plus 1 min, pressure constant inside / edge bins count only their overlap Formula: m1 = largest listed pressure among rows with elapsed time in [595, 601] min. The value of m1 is 1.206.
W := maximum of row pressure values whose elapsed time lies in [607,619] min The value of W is 1.634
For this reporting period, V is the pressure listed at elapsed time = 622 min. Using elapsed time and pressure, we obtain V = 1.713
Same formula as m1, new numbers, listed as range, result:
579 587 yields 1.562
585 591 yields 1.459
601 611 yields 1.326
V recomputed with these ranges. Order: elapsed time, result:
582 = 1.562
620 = 1.679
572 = 1.528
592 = 1.241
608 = 1.241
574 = 1.562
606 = 1.18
